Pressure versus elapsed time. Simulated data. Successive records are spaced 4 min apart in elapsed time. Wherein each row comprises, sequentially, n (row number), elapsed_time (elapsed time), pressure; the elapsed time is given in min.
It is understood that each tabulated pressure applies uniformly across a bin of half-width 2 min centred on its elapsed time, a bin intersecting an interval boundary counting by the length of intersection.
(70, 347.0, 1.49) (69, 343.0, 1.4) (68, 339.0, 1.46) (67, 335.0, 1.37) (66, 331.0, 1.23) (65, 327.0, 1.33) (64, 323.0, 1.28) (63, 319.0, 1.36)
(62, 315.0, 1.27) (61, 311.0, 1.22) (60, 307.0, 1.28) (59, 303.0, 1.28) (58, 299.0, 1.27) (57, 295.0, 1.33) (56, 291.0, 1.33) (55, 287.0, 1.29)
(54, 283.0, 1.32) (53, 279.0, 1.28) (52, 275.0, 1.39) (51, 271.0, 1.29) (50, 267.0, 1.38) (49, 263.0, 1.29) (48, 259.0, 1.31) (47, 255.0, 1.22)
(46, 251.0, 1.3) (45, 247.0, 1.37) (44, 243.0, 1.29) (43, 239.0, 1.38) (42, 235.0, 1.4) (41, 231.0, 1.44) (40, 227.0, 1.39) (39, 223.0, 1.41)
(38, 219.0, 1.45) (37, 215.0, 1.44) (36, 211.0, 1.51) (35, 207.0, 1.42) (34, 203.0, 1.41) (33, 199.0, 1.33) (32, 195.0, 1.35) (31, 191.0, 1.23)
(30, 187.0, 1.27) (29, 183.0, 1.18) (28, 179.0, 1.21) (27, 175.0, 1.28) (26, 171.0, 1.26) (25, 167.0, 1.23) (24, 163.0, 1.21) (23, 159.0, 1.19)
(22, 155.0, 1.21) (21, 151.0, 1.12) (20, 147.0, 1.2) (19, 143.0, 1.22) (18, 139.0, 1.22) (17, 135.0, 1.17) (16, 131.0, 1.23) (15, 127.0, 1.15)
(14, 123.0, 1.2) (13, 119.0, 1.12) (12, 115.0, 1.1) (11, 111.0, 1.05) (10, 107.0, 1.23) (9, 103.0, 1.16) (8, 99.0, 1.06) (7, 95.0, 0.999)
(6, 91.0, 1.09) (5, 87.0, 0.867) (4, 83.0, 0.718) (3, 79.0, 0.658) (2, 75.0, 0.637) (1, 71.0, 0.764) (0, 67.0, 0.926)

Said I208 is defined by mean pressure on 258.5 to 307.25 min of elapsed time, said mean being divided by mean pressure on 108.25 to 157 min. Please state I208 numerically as 1.12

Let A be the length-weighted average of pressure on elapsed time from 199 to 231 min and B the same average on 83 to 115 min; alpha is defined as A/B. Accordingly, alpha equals 1.36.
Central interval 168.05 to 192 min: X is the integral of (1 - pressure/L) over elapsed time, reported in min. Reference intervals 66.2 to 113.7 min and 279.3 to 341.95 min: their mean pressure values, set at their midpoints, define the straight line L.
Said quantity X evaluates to -3.4 min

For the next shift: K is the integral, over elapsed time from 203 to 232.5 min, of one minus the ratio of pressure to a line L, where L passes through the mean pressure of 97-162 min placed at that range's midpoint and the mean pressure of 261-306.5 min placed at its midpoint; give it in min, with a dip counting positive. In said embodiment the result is -4.4 min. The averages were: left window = 1.17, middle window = 1.44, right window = 1.31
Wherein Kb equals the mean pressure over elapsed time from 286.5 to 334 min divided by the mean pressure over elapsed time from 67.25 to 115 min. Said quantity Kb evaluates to 1.4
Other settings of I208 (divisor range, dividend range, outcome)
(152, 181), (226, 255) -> 1.11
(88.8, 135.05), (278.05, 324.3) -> 1.15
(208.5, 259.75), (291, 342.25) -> 0.95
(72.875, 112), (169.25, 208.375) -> 1.37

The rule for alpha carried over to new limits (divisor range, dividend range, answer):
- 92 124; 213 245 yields 1.26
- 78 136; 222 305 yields 1.26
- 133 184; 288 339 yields 1.08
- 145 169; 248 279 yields 1.10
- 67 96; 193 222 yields 1.73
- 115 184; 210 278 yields 1.14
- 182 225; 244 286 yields 0.96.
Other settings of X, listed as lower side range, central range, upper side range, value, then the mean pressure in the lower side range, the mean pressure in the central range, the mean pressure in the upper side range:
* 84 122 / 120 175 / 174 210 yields -0.8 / 1.07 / 1.2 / 1.3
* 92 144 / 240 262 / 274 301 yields -0.4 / 1.14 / 1.3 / 1.31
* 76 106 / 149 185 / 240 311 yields -4.0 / 0.936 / 1.21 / 1.31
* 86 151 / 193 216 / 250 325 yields -3.6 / 1.13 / 1.41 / 1.3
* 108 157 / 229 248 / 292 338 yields -2.0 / 1.17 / 1.38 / 1.3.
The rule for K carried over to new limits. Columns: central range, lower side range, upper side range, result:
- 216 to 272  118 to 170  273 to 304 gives -3.5 min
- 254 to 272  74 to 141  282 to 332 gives -0.9 min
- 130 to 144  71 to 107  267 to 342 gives -2.9 min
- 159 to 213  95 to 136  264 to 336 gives -4.1 min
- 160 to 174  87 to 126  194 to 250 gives 0.3 min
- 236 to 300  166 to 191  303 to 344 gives -1.5 min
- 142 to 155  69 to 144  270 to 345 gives -1.1 min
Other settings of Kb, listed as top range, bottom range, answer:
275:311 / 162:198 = 1.04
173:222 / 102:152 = 1.15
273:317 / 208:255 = 0.93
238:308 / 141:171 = 1.09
